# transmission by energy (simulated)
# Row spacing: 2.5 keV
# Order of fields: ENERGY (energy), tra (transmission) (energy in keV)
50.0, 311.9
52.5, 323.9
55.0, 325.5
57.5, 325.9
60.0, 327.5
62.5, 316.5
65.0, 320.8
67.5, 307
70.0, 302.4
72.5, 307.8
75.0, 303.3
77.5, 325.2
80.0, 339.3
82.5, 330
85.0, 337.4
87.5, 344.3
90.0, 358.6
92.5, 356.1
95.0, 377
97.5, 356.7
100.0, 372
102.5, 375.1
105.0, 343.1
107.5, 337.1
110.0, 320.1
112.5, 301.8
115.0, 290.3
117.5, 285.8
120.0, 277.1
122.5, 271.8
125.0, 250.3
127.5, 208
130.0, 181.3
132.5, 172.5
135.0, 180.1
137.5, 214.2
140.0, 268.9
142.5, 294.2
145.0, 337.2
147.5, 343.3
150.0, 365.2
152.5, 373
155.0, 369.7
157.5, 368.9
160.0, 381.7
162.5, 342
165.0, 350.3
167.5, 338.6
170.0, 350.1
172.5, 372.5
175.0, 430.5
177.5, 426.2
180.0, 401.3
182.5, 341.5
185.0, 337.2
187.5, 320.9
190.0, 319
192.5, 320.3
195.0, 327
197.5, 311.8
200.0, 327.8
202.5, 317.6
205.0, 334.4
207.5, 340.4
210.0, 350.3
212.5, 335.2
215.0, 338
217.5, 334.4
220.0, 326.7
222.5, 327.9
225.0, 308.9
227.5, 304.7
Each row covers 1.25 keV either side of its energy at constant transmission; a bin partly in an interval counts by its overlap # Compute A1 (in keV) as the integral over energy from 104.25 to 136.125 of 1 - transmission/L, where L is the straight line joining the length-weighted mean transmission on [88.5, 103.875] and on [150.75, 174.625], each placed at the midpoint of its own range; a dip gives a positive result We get 9.0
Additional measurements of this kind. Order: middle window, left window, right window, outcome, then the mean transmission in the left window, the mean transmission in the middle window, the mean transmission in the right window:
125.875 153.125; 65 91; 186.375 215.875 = 5.20 keV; 325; 264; 328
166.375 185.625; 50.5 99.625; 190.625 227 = -2.78 keV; 331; 376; 328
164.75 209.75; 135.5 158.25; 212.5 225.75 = -3.23 keV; 320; 348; 329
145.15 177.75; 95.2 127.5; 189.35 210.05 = -4.74 keV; 313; 367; 327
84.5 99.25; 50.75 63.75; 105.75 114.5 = -1.67 keV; 323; 356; 318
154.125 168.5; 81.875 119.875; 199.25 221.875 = -0.99 keV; 337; 359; 334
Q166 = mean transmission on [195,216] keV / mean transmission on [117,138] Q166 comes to 1.5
